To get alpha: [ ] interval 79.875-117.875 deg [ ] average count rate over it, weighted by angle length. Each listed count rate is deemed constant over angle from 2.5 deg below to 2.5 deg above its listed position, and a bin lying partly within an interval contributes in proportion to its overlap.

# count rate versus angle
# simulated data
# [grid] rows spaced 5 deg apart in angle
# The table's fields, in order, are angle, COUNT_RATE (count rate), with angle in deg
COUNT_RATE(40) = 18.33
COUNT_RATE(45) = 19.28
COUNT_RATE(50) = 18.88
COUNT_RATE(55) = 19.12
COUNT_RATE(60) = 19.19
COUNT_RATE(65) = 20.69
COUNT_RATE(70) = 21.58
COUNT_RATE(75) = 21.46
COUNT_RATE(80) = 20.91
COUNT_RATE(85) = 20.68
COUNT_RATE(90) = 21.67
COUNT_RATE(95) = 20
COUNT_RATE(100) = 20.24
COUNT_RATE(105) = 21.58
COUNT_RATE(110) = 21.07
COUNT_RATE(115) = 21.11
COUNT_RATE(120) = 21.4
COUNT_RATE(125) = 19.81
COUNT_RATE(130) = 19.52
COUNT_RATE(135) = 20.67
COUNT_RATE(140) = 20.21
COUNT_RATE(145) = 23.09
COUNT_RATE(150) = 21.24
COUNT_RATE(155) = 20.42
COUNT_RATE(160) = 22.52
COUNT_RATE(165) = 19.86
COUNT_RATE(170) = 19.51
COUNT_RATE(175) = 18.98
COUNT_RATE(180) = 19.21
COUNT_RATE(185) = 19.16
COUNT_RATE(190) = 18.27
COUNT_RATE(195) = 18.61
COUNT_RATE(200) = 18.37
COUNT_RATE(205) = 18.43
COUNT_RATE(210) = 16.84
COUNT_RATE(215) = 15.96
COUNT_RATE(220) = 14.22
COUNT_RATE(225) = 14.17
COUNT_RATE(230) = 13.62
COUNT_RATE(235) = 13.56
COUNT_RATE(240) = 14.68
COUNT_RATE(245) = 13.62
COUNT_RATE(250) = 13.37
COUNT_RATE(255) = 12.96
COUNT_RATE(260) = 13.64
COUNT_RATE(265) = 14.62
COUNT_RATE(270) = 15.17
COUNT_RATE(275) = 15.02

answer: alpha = 20.9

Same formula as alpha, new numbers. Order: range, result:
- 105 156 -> 20.9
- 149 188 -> 20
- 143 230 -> 18.6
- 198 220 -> 17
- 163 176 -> 19.5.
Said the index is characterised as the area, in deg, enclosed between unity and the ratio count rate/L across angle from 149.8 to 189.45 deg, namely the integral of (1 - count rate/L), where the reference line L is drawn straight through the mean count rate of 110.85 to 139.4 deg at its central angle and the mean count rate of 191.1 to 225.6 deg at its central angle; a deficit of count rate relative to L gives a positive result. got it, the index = -2.96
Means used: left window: 20.5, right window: 16.9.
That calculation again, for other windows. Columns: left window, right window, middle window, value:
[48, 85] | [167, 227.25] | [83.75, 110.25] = -1.58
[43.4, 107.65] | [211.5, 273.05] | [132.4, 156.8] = -4.53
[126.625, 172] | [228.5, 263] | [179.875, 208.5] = -1.83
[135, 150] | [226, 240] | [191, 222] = -2.08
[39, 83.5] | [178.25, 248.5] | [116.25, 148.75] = -4.57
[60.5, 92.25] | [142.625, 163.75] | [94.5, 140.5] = 1.69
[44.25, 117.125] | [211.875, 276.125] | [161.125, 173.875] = -2.04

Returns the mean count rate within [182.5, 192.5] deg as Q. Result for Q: 18.7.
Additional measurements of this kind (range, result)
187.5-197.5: 18.4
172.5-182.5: 19.1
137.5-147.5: 21.6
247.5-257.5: 13.2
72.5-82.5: 21.2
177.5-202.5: 18.7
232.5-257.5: 13.6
